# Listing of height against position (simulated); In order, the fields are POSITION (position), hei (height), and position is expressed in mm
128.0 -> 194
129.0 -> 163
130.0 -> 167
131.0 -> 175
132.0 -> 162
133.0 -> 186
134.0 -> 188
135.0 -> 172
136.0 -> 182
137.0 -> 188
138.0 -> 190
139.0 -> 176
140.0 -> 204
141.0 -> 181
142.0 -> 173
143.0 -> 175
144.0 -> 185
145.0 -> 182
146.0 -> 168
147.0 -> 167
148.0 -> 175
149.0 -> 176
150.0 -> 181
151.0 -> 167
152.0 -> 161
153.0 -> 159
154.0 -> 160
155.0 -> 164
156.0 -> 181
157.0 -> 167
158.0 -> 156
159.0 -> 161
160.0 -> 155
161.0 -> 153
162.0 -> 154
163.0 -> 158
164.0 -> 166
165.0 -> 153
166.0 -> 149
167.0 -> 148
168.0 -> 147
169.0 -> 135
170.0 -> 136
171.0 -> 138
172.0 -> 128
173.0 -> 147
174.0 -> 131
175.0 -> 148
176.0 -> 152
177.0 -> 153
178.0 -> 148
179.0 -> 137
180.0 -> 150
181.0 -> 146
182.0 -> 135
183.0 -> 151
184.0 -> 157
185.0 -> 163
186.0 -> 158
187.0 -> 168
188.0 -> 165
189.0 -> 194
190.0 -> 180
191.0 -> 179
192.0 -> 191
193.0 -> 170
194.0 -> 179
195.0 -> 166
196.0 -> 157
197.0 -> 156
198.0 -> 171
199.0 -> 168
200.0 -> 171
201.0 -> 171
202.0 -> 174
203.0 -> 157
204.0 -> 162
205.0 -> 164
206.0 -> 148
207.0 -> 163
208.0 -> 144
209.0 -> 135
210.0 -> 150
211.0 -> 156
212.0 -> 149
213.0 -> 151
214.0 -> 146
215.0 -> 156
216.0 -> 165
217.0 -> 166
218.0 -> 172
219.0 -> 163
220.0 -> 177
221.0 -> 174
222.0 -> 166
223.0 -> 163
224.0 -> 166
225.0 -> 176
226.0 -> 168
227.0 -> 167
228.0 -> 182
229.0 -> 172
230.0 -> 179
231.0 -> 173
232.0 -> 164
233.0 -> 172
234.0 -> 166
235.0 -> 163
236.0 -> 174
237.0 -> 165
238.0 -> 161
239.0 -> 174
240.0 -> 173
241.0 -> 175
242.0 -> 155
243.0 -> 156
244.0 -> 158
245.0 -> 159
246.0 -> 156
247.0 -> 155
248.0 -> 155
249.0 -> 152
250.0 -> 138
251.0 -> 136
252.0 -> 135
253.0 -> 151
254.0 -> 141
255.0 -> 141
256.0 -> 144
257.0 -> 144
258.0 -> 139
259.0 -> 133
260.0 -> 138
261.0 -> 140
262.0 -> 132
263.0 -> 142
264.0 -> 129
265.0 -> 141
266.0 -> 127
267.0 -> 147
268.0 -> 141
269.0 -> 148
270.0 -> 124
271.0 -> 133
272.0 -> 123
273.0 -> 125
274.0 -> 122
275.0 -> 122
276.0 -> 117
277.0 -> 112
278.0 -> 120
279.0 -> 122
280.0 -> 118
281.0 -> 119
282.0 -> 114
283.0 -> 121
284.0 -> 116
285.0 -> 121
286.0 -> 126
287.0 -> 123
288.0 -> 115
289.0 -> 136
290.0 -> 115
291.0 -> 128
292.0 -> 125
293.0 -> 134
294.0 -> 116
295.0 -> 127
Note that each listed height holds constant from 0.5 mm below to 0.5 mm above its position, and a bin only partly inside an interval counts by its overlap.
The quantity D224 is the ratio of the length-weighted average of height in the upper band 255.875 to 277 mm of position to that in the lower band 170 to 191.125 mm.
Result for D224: 0.9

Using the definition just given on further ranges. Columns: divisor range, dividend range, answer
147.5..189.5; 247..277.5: 0.87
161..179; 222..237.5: 1.16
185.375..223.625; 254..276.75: 0.82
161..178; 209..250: 1.12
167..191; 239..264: 0.98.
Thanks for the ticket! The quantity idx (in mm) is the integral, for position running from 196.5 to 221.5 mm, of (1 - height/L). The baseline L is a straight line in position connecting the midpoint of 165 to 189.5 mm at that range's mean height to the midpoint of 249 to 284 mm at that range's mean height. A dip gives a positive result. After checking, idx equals -3.0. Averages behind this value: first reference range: 149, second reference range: 132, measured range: 160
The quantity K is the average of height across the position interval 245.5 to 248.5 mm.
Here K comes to 155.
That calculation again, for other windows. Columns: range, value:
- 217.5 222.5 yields 170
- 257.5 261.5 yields 138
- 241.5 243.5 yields 156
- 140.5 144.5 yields 178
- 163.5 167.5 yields 154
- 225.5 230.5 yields 174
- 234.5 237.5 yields 167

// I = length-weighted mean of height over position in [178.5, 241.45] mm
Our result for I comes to 164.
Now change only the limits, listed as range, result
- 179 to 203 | 165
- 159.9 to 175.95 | 147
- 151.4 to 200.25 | 158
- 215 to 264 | 158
